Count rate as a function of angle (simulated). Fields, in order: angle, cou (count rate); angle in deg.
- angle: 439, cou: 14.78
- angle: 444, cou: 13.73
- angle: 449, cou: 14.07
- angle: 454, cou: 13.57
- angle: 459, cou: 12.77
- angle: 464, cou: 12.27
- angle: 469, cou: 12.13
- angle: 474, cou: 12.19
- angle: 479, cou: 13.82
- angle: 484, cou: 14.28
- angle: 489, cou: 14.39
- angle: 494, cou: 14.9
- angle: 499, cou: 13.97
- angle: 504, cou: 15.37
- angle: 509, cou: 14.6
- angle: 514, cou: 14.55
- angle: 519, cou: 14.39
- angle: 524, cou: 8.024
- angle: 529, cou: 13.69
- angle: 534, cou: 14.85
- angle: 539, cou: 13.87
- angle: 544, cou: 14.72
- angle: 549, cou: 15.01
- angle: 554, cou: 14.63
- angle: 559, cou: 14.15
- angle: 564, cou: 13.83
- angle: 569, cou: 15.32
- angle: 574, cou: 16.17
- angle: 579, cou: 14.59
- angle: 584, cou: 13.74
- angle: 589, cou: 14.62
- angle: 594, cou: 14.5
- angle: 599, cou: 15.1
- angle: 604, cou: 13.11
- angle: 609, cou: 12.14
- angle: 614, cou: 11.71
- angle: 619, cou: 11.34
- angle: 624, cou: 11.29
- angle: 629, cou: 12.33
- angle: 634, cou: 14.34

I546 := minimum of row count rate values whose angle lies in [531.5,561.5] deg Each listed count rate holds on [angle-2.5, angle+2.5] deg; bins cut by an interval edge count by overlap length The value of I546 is 13.87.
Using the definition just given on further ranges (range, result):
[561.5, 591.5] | 13.74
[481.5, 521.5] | 13.97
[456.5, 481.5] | 12.13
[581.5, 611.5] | 12.14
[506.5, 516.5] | 14.55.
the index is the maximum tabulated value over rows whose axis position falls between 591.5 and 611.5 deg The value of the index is 15.1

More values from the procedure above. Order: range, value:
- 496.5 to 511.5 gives 15.37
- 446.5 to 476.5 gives 14.07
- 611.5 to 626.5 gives 11.71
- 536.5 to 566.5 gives 15.01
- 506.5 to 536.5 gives 14.85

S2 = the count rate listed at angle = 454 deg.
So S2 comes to 13.57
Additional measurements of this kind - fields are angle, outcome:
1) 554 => 14.63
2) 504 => 15.37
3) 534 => 14.85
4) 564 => 13.83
